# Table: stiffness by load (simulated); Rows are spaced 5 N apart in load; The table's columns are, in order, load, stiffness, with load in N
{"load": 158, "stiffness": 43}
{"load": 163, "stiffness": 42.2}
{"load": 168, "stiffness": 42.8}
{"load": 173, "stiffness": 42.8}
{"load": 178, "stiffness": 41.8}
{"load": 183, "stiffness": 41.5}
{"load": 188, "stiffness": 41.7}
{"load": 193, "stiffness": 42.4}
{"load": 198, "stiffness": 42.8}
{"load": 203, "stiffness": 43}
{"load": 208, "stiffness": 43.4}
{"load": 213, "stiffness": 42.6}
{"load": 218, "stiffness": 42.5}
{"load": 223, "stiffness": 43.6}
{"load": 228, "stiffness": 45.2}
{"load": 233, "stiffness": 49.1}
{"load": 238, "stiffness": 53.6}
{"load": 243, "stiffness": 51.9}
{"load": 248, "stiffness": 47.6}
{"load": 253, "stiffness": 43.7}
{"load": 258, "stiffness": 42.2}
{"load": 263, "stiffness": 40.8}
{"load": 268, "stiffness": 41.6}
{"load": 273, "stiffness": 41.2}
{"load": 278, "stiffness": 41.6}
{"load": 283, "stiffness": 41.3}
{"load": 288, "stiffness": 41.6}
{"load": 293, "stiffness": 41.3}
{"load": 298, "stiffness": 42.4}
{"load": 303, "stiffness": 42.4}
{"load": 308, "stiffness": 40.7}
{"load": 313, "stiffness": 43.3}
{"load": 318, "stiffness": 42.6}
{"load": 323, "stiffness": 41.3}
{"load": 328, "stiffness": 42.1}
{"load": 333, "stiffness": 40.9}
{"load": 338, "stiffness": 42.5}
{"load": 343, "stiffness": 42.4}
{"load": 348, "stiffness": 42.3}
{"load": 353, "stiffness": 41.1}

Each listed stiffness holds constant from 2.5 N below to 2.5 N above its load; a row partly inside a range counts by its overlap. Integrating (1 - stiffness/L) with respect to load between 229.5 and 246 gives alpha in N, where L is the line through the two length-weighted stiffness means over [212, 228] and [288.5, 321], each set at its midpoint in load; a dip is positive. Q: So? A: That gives -3.1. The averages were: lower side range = 43.3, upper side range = 42.1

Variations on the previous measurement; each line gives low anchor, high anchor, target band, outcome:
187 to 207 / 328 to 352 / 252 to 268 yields 0.12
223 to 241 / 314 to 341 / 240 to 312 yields 4.09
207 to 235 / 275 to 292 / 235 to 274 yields -2.43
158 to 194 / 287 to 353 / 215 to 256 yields -4.79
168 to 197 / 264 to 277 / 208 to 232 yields -1.16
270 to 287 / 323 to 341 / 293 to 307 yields -0.16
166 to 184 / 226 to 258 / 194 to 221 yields 1.33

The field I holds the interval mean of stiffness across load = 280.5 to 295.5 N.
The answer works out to 41.4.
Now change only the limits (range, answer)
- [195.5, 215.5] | 43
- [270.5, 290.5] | 41.4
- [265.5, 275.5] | 41.4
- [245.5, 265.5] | 43.6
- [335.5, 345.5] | 42.5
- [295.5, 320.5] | 42.3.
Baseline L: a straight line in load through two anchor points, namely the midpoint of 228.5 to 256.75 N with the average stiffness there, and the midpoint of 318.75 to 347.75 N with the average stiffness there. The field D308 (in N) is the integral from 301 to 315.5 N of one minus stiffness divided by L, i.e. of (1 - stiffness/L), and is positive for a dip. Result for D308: 0.5 N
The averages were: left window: 48.6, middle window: 42.1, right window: 41.9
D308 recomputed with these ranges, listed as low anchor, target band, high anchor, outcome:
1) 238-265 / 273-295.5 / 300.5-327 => 1.3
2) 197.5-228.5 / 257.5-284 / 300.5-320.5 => 0.8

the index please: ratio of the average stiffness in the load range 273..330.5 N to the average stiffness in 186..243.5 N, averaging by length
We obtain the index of 0.93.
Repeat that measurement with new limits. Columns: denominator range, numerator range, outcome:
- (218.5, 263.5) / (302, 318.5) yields 0.91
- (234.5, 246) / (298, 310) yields 0.80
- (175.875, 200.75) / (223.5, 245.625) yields 1.17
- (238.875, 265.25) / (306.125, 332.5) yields 0.92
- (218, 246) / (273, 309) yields 0.87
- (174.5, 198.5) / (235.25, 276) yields 1.08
